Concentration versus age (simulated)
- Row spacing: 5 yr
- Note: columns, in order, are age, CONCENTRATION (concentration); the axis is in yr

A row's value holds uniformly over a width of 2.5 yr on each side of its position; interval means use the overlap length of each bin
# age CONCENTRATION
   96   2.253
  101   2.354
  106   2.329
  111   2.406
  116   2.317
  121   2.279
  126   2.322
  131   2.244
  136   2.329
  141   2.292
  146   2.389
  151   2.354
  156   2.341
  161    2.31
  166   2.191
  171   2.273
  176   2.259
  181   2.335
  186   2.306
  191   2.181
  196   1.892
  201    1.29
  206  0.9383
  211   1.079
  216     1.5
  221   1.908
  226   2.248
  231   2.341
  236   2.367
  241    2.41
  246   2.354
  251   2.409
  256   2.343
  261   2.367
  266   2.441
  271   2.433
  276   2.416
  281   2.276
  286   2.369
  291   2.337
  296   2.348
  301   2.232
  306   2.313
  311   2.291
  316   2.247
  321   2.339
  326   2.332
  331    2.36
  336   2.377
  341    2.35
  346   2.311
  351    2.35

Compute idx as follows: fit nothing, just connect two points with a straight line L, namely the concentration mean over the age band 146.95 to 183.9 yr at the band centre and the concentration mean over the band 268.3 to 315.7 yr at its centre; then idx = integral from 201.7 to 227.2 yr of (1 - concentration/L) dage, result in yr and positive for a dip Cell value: 9.16 yr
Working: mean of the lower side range 2.3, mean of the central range 1.48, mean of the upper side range 2.33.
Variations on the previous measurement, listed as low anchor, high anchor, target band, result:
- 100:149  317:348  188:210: 7.3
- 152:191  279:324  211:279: 2.0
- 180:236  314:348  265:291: -3.2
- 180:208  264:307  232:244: -1.8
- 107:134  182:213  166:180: -3.0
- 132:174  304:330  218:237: 1.0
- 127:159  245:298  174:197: 1.3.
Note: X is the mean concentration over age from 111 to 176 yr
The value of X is 2.31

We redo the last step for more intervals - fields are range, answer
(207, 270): 2.13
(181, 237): 1.83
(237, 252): 2.39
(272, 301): 2.34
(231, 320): 2.35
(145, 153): 2.37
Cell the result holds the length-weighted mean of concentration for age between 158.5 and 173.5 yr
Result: 2.26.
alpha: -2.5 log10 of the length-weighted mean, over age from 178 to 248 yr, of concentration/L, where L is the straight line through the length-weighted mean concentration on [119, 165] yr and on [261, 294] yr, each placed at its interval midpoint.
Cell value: 0.208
